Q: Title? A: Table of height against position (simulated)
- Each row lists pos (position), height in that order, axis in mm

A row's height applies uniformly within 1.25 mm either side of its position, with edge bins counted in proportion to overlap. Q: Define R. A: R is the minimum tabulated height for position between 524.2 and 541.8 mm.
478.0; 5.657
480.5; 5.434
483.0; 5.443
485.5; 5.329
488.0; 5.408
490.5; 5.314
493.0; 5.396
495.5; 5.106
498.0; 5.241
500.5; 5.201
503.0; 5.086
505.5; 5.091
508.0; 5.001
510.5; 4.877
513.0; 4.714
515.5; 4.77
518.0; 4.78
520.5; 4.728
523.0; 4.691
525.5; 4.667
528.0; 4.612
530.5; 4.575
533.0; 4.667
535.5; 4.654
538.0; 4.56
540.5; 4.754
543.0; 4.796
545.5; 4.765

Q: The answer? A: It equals 4.56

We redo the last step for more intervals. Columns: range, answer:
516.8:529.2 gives 4.612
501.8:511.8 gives 4.877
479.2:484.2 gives 5.434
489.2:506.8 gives 5.086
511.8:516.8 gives 4.714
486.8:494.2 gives 5.314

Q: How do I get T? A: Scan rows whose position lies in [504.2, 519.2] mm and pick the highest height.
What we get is 5.091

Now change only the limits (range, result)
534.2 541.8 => 4.754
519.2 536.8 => 4.728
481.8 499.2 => 5.443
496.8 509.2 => 5.241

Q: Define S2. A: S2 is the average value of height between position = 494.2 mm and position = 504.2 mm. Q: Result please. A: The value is 5.16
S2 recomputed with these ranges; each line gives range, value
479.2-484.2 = 5.44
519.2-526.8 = 4.7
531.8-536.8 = 4.66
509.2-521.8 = 4.77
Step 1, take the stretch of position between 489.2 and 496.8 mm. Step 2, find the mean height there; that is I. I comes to 5.27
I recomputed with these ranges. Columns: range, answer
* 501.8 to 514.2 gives 4.95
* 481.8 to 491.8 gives 5.37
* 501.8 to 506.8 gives 5.09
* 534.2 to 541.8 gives 4.66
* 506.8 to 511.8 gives 4.94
